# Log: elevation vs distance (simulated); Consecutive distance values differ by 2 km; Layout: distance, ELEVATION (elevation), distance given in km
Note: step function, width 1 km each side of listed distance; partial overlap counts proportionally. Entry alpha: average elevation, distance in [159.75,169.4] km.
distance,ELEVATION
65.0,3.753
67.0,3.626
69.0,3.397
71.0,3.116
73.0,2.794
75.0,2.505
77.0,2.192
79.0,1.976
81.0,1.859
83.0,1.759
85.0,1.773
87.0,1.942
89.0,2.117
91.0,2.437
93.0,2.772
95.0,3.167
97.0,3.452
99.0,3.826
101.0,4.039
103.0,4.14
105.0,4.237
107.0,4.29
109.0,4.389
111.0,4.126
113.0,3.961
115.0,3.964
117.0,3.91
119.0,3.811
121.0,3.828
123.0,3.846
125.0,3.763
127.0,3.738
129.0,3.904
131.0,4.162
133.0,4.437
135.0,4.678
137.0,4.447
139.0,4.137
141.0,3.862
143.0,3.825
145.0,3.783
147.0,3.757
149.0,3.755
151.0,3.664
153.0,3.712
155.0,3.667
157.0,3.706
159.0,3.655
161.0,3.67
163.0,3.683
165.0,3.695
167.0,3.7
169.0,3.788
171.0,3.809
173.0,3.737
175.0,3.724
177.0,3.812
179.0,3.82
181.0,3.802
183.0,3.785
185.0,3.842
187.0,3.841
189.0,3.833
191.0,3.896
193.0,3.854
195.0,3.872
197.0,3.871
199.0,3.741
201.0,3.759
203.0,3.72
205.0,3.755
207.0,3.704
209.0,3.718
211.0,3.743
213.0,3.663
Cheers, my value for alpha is 3.7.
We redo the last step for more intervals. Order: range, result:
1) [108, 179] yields 3.89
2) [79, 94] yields 2.09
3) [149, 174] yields 3.71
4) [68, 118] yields 3.13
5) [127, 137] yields 4.25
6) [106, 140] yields 4.08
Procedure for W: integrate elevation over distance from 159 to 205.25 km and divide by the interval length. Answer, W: 3.78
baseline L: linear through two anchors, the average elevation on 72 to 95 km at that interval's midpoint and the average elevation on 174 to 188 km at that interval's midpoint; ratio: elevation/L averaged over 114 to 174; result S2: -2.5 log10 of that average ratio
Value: -0.21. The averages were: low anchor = 2.24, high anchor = 3.8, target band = 3.87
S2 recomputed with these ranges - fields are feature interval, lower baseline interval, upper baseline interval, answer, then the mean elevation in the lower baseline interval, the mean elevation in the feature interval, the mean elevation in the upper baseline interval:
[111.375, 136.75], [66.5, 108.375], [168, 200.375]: -0.22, 2.93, 4.02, 3.81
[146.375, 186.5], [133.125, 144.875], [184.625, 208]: 0.07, 4.18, 3.74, 3.81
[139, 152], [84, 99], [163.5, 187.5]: -0.14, 2.61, 3.8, 3.78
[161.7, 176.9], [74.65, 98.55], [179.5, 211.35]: -0.09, 2.36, 3.74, 3.8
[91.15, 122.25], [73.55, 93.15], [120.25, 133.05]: -0.24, 2.12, 3.82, 3.92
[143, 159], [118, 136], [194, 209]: 0.06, 4.02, 3.72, 3.77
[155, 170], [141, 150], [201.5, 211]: 0.02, 3.79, 3.7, 3.73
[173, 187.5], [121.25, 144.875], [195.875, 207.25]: 0.02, 4.05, 3.8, 3.76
